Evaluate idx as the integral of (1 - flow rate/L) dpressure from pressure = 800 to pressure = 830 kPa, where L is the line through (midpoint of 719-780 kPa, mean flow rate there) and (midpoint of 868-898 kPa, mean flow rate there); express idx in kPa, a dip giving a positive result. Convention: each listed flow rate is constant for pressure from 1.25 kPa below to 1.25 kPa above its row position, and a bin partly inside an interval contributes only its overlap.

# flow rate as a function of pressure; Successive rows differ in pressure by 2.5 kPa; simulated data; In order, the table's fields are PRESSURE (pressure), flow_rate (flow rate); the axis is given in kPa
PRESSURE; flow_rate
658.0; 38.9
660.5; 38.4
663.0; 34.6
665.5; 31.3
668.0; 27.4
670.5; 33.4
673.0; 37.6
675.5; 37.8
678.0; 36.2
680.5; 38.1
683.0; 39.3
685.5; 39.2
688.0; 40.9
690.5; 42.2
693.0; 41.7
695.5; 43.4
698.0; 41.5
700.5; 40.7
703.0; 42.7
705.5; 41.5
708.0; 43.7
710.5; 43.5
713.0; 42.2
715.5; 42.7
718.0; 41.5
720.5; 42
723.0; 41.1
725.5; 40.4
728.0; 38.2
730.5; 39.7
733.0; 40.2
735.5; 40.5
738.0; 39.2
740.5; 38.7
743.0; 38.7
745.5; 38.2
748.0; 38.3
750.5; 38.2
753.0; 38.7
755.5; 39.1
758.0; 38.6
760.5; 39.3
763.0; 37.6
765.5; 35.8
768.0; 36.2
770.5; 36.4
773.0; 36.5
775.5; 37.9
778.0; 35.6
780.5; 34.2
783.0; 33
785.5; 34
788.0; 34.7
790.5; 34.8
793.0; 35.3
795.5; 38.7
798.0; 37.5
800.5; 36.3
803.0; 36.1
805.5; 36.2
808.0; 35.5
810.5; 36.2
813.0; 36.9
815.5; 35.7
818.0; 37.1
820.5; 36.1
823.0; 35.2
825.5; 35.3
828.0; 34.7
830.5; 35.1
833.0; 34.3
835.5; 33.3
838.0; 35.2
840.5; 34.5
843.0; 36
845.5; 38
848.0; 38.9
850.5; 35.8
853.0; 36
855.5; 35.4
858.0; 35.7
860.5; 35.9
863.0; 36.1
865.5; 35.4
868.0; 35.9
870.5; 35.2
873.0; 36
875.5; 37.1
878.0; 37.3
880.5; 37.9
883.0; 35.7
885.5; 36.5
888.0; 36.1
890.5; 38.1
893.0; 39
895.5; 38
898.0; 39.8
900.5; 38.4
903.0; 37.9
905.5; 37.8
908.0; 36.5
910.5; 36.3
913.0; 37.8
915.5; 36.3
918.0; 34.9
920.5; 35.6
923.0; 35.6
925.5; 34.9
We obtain 1.50 kPa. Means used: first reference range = 38.5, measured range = 35.9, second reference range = 37.1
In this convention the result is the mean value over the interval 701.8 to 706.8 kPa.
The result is 42.1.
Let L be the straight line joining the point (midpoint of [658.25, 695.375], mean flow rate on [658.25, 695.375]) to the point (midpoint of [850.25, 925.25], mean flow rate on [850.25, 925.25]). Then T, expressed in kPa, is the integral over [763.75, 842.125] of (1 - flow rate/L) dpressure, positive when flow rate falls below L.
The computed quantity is 2.7 kPa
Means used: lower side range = 37.3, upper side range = 36.7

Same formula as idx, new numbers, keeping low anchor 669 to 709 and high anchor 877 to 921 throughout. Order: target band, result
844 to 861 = 0.6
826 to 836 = 0.9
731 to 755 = 0.1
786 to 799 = 0.9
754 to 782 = 1.4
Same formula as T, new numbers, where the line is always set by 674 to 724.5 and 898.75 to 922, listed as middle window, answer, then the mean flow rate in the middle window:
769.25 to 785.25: 1.6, 35.5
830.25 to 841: 1.1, 34.4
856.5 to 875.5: 1.0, 35.8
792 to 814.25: 1.4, 36.5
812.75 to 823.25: 0.7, 36.2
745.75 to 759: 0.5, 38.6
